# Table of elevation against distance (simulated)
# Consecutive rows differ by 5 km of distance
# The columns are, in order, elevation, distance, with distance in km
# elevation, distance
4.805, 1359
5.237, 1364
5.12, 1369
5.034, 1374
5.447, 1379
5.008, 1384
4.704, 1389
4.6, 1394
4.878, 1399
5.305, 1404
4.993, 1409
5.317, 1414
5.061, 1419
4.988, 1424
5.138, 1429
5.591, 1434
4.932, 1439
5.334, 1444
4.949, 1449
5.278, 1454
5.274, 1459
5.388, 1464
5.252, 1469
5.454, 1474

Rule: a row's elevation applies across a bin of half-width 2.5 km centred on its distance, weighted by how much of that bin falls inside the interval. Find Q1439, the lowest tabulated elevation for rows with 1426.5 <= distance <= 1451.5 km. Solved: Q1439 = 4.932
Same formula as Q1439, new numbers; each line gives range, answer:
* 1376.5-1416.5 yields 4.6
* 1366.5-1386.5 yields 5.008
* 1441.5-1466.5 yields 4.949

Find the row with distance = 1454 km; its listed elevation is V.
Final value 5.278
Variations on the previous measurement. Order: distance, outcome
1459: 5.274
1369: 5.12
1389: 4.704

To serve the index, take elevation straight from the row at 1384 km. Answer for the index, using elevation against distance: 5.008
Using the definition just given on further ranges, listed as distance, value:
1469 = 5.252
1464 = 5.388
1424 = 4.988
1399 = 4.878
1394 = 4.6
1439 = 4.932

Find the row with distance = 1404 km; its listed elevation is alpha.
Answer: 5.305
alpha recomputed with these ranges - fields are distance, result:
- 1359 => 4.805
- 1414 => 5.317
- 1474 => 5.454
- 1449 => 4.949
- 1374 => 5.034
